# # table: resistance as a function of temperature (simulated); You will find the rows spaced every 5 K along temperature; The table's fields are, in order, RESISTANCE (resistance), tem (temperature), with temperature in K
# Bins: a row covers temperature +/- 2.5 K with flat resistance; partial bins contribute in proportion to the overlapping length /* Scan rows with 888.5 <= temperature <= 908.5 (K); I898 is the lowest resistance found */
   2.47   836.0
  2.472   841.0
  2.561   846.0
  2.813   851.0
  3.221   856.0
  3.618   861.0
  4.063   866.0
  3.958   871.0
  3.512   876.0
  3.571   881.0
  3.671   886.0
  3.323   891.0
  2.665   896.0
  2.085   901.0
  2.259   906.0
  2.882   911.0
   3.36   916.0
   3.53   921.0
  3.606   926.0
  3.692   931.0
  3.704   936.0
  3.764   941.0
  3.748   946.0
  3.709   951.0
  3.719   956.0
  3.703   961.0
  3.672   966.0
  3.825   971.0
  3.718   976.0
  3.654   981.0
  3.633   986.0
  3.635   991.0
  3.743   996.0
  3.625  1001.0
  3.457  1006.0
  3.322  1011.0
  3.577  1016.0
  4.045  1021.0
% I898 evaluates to 2.085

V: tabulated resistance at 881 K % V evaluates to 3.571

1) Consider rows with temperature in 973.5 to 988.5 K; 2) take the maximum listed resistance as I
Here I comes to 3.718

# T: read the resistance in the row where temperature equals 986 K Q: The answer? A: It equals 3.633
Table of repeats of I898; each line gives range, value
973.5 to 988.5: 3.633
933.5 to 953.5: 3.704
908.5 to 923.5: 2.882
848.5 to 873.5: 2.813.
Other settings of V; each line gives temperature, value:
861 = 3.618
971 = 3.825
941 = 3.764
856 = 3.221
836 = 2.47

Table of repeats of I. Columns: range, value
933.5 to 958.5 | 3.764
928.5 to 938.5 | 3.704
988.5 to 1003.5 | 3.743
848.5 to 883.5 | 4.063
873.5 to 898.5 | 3.671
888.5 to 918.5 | 3.36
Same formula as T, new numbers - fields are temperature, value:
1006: 3.457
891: 3.323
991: 3.635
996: 3.743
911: 2.882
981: 3.654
